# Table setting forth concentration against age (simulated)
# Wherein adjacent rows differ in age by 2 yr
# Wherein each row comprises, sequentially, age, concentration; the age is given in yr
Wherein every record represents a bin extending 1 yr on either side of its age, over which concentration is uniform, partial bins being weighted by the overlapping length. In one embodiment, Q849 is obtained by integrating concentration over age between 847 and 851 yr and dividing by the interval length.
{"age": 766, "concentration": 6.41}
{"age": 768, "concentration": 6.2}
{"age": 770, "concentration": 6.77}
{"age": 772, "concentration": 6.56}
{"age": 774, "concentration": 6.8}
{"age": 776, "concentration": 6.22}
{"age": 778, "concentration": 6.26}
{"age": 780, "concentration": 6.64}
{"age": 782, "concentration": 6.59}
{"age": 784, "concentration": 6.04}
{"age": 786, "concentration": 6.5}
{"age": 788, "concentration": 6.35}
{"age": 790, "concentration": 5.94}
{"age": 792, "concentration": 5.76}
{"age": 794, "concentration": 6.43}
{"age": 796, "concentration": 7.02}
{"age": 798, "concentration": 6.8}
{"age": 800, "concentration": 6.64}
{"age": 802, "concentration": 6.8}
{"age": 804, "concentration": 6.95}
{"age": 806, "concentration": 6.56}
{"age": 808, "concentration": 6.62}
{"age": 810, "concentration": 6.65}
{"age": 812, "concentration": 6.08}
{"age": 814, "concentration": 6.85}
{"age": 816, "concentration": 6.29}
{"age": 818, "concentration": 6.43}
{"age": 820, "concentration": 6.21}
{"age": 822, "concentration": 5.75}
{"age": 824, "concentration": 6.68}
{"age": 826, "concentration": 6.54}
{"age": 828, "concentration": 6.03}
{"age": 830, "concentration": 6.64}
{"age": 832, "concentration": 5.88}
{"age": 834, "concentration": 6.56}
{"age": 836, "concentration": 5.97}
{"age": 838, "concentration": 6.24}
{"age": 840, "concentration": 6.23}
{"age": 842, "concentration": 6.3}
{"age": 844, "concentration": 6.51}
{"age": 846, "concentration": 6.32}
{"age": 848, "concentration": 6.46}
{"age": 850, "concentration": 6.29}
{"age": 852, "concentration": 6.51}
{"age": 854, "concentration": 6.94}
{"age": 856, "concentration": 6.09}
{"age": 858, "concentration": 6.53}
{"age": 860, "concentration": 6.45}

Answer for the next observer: 6.38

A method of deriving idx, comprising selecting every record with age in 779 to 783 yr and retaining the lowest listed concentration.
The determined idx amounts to 6.59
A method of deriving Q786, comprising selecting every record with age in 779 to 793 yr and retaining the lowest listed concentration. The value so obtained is 5.76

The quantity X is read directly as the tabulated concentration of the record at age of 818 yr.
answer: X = 6.43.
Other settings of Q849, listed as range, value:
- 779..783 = 6.62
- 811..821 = 6.37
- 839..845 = 6.35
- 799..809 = 6.71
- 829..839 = 6.26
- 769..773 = 6.66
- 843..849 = 6.43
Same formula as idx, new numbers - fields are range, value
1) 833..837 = 5.97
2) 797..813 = 6.08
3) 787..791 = 5.94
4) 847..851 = 6.29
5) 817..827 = 5.75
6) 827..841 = 5.88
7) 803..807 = 6.56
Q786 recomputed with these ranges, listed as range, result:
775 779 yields 6.22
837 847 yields 6.23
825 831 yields 6.03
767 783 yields 6.2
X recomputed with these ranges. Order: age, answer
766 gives 6.41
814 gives 6.85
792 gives 5.76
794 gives 6.43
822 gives 5.75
